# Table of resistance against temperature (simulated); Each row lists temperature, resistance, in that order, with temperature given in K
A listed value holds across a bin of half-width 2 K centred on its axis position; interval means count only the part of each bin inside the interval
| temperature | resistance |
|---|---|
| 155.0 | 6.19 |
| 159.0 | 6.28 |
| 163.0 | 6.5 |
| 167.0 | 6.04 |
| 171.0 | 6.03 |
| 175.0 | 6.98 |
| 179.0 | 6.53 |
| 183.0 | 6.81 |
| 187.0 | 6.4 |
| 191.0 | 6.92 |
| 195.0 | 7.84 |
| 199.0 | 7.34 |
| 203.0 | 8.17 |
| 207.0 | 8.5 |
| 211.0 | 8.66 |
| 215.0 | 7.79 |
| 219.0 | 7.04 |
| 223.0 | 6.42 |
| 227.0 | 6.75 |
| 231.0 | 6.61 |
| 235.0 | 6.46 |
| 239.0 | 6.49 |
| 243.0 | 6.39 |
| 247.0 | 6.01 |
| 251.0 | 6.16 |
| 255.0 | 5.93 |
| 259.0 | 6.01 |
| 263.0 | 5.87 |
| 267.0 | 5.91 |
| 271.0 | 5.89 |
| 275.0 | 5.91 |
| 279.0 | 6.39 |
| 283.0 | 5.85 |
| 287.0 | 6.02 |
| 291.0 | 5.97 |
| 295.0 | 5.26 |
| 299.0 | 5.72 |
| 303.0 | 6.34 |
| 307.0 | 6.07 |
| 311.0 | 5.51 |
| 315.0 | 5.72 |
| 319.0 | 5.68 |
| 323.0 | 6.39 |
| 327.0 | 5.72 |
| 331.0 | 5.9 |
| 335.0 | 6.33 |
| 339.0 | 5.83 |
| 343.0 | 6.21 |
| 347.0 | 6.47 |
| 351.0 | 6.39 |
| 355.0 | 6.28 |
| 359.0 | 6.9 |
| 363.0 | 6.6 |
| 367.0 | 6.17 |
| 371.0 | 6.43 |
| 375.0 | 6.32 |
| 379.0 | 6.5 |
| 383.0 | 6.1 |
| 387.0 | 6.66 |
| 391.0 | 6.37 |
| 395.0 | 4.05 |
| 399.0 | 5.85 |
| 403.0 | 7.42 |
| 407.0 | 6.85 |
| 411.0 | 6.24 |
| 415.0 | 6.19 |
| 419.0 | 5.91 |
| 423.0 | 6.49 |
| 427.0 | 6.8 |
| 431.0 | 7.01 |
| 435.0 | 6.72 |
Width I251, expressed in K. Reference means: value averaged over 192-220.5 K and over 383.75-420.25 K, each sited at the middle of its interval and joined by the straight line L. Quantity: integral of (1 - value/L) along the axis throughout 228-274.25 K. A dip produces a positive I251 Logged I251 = 8.2 K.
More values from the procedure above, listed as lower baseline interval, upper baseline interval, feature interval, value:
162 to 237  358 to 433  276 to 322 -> 5.6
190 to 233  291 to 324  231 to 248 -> 1.5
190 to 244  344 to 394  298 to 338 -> 4.4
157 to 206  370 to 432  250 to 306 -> 5.7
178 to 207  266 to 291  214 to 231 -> -0.2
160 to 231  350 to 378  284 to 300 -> 2.3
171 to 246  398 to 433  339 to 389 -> 2.1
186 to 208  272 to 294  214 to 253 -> 1.7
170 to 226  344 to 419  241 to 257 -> 2.0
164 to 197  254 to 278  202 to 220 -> -4.6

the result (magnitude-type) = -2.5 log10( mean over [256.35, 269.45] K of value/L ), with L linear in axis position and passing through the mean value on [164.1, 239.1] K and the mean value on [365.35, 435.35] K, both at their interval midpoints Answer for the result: 0.15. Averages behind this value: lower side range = 7.05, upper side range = 6.33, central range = 5.93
